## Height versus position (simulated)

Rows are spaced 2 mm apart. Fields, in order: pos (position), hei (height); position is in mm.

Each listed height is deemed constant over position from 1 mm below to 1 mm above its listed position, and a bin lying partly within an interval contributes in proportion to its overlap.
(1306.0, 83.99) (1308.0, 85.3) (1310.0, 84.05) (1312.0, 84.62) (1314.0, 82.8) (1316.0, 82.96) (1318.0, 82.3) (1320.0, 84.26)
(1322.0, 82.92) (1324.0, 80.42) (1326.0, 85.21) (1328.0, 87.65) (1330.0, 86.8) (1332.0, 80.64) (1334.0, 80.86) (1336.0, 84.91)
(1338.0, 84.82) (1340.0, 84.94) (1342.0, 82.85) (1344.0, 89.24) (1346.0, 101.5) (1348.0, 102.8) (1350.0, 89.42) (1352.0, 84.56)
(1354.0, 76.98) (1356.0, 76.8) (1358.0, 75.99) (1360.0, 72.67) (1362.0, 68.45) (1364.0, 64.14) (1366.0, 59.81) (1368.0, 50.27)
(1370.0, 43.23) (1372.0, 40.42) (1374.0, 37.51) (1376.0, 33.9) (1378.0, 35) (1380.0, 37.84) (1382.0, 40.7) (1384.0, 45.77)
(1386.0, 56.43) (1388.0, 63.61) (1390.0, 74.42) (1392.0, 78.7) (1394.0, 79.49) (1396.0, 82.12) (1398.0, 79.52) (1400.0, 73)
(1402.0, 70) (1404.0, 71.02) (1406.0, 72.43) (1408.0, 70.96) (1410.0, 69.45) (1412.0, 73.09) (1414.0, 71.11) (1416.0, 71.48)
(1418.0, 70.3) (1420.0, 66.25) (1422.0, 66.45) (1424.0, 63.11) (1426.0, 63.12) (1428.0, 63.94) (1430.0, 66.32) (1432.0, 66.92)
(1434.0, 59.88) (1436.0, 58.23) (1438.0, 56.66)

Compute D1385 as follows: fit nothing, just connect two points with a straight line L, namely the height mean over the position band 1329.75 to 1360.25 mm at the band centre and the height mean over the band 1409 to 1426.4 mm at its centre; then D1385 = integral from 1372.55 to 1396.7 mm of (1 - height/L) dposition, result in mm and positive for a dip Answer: 6.6 mm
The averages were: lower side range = 85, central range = 54.8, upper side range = 68.4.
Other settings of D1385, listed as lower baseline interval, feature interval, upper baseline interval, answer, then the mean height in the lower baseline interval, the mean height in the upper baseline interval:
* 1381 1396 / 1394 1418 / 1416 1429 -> -3.04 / 64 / 66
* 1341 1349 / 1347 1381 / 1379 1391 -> 6.62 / 94.1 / 53.1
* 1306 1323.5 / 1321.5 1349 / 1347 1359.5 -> -1.02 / 83.6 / 84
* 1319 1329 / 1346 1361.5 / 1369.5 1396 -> -3.43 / 84.1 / 52.6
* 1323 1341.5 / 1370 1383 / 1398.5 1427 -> 6.51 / 84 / 69.6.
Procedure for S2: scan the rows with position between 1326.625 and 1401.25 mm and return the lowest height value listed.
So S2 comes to 33.9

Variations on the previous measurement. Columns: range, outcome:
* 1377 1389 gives 35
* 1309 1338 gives 80.42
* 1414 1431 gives 63.11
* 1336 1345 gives 82.85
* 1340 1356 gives 76.8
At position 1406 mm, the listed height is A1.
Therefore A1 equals 72.43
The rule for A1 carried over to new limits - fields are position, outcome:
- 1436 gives 58.23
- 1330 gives 86.8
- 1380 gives 37.84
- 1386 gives 56.43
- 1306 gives 83.99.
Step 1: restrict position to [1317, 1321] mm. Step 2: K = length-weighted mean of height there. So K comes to 83.3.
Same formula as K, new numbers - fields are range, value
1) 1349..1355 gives 83.7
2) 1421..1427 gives 64.2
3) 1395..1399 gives 80.8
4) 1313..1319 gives 82.7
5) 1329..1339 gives 83.6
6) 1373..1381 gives 36.1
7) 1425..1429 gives 63.5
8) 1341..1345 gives 86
